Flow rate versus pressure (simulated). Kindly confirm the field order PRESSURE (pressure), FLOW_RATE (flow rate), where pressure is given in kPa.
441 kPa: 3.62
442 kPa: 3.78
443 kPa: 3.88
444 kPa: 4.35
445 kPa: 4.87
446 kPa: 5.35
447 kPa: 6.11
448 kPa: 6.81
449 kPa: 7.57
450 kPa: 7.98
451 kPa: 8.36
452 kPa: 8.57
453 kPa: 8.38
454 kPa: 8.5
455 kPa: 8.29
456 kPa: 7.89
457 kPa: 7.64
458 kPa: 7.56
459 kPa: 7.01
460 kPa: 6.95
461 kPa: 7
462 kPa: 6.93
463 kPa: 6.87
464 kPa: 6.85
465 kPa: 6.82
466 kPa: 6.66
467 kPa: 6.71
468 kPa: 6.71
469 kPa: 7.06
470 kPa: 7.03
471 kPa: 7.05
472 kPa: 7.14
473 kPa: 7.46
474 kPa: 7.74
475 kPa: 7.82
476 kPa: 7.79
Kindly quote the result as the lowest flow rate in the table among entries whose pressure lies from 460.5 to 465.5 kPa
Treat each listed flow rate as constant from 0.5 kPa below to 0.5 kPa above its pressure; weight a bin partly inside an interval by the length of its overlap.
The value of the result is 6.82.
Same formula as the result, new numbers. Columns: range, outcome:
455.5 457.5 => 7.64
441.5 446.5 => 3.78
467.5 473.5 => 6.71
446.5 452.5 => 6.11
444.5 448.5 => 4.87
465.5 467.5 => 6.66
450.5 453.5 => 8.36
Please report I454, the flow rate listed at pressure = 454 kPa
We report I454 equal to 8.5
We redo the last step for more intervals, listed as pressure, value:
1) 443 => 3.88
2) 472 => 7.14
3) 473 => 7.46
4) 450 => 7.98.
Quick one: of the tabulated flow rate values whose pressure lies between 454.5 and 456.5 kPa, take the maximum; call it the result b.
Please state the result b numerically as 8.29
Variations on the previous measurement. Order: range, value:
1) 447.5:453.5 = 8.57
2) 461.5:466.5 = 6.93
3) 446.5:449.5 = 7.57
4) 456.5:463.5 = 7.64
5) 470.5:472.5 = 7.14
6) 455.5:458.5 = 7.89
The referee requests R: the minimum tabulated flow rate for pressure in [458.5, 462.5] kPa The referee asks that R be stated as 6.93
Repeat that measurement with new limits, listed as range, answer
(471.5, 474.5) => 7.14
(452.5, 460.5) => 6.95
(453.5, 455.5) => 8.29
